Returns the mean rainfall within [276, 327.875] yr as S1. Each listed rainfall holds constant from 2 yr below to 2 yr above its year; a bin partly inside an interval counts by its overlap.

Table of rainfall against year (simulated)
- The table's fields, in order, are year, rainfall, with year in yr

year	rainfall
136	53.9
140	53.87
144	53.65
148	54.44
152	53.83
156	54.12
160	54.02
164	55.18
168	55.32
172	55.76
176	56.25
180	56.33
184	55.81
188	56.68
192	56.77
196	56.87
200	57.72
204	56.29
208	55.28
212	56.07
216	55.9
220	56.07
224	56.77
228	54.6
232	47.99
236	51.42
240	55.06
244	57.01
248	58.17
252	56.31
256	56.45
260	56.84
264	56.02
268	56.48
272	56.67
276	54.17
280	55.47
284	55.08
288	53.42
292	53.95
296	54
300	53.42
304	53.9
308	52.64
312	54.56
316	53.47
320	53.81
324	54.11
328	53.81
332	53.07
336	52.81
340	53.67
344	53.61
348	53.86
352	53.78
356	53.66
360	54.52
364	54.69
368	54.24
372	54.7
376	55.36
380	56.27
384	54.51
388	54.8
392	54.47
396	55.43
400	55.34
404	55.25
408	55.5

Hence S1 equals 54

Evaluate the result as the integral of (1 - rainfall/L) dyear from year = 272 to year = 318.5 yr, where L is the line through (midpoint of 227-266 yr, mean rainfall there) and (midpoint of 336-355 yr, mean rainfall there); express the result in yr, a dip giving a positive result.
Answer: 0.2 yr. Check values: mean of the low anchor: 55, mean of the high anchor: 53.6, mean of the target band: 54.1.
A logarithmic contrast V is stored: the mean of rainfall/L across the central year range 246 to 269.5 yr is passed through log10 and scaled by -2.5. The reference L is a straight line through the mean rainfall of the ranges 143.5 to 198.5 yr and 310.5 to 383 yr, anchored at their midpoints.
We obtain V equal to -0.038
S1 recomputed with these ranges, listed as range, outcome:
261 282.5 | 55.8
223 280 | 55.3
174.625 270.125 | 55.8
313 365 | 53.8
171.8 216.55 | 56.3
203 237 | 54.5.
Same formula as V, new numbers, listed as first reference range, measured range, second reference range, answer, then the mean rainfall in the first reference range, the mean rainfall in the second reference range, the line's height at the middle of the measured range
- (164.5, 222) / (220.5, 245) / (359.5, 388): 0.04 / 56.2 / 54.9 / 55.9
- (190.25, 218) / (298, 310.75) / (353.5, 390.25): 0.04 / 56.4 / 54.7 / 55.4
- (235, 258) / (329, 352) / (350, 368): 0.02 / 55.9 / 54.2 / 54.5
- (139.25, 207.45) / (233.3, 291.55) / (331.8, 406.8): -0.01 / 55.5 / 54.5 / 55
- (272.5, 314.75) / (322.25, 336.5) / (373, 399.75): 0.02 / 54.1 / 55.1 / 54.5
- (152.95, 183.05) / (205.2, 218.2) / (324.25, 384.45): -0.02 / 55.3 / 54.2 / 55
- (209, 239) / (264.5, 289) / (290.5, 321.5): -0.03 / 54.2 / 53.7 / 53.9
